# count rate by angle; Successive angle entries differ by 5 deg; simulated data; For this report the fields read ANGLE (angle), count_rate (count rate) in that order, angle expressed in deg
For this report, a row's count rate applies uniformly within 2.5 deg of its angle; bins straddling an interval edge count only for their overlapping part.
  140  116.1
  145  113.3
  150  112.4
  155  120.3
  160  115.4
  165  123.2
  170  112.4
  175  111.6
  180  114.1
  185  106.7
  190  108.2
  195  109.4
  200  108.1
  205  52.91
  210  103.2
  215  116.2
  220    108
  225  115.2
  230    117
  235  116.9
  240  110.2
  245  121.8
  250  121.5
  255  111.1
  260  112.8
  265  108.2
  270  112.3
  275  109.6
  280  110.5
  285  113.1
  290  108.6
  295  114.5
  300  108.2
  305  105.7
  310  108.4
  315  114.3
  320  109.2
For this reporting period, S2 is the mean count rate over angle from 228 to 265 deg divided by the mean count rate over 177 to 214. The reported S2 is 1.14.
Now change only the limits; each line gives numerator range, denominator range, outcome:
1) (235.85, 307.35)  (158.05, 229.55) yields 1.04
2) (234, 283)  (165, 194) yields 1.02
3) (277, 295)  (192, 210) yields 1.20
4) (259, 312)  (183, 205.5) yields 1.09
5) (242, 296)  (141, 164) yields 0.98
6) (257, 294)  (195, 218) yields 1.14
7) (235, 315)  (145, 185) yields 0.97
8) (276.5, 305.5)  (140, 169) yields 0.95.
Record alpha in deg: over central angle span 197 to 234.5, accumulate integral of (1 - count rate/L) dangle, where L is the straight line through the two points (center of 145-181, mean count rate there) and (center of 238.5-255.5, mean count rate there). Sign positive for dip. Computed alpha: 4.11 deg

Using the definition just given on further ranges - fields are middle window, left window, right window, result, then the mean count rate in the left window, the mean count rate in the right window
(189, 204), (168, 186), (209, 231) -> 1.2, 112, 112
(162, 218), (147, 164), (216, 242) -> 4.4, 117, 114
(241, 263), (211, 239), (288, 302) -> -0.7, 114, 111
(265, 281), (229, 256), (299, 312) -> 0.2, 117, 107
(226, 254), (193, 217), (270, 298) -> -3.7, 97.3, 111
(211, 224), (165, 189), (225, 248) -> 0.4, 112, 116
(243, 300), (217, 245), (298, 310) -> -1.3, 114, 107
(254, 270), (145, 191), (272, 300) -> 0.1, 114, 111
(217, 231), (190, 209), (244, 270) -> -1.4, 93.5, 114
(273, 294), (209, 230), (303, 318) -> -0.1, 112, 110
